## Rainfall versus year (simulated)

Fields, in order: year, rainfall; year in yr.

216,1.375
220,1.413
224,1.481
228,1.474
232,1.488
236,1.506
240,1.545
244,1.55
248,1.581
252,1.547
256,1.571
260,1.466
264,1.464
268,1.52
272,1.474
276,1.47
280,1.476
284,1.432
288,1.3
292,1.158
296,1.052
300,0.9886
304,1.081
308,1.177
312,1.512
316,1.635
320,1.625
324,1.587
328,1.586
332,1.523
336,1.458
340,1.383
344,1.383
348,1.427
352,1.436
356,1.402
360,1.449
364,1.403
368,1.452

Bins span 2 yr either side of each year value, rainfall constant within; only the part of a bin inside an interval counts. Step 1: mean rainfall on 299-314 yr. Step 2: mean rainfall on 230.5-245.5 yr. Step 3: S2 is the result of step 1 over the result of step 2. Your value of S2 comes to 0.79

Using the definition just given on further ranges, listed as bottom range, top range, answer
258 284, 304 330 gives 1.01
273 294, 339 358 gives 1.03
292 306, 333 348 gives 1.34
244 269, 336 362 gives 0.93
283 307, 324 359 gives 1.26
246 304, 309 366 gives 1.07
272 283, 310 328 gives 1.08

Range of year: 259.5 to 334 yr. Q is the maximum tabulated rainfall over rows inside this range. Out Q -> 1.635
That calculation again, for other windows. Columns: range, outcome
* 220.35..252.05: 1.581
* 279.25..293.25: 1.476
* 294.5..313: 1.512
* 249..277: 1.571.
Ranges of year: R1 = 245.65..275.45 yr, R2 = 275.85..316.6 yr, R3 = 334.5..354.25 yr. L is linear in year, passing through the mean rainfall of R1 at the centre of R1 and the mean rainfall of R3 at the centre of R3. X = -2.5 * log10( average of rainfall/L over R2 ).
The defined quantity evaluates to 0.15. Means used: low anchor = 1.52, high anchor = 1.42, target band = 1.28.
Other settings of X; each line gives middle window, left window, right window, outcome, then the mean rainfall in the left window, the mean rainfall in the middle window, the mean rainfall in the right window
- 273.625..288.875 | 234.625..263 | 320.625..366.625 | 0.06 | 1.54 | 1.43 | 1.46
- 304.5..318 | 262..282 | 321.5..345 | 0.07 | 1.48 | 1.4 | 1.49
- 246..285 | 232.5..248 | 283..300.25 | -0.10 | 1.54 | 1.5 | 1.19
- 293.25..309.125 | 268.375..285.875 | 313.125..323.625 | 0.40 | 1.47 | 1.07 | 1.61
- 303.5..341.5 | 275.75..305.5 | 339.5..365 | -0.11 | 1.23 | 1.47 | 1.41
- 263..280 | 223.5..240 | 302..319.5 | -0.04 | 1.49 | 1.48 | 1.37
